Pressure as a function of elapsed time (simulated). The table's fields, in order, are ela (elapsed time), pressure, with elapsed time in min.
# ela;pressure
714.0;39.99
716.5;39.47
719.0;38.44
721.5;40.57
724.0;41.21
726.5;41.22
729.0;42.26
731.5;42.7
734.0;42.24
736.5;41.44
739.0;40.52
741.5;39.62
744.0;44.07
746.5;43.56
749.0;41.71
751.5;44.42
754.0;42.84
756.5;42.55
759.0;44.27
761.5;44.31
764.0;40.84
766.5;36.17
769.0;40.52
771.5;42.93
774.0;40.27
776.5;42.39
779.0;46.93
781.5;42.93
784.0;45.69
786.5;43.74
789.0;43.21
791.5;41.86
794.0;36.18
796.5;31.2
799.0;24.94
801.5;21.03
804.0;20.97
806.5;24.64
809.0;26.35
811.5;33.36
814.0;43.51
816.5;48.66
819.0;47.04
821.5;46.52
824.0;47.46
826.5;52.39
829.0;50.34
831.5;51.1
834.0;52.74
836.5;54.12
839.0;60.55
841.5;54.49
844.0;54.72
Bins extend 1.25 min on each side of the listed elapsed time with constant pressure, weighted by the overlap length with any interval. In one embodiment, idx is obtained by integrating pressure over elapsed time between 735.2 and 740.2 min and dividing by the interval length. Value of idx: 41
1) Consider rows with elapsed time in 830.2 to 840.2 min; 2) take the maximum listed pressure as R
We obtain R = 60.55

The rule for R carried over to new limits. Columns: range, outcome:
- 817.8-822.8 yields 47.04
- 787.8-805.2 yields 43.21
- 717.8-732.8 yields 42.7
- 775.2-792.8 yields 46.93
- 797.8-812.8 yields 33.36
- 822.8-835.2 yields 52.74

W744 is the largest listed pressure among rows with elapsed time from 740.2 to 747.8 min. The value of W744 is 44.07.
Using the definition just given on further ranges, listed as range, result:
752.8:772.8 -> 44.31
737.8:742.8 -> 40.52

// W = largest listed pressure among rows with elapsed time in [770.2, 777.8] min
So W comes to 42.93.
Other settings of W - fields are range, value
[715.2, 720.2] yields 39.47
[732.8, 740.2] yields 42.24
